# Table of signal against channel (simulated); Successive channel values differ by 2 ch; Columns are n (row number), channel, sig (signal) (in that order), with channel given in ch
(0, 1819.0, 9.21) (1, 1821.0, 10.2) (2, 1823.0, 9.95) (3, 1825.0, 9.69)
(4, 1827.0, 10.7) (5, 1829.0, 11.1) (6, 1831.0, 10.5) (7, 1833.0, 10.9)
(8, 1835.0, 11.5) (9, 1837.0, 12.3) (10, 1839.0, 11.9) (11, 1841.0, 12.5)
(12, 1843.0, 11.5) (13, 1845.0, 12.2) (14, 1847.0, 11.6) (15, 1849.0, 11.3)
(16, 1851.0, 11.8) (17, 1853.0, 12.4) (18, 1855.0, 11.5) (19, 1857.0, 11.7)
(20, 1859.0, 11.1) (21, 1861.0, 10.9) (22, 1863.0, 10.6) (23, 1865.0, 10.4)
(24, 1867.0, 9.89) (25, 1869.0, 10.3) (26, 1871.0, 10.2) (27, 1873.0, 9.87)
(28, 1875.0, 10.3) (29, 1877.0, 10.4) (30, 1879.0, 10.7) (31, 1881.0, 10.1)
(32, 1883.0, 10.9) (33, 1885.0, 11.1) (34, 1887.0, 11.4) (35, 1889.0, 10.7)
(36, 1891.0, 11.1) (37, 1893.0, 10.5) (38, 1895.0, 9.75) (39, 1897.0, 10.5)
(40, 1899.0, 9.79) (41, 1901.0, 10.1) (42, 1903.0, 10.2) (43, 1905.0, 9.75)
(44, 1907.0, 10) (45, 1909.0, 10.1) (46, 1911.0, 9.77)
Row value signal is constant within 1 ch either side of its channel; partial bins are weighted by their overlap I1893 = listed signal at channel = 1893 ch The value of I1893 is 10.5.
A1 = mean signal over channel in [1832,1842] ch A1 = 11.8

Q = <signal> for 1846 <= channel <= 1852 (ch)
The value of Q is 11.6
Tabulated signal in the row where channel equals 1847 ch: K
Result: 11.6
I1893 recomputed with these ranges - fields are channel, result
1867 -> 9.89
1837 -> 12.3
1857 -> 11.7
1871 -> 10.2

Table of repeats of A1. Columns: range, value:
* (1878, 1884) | 10.6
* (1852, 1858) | 11.9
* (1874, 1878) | 10.4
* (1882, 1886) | 11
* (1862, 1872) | 10.3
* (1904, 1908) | 9.88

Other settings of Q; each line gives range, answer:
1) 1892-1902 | 10.1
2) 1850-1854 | 12.1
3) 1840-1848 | 11.9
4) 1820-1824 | 10.1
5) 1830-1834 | 10.7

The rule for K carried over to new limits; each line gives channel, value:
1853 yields 12.4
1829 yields 11.1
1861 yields 10.9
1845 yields 12.2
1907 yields 10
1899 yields 9.79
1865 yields 10.4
